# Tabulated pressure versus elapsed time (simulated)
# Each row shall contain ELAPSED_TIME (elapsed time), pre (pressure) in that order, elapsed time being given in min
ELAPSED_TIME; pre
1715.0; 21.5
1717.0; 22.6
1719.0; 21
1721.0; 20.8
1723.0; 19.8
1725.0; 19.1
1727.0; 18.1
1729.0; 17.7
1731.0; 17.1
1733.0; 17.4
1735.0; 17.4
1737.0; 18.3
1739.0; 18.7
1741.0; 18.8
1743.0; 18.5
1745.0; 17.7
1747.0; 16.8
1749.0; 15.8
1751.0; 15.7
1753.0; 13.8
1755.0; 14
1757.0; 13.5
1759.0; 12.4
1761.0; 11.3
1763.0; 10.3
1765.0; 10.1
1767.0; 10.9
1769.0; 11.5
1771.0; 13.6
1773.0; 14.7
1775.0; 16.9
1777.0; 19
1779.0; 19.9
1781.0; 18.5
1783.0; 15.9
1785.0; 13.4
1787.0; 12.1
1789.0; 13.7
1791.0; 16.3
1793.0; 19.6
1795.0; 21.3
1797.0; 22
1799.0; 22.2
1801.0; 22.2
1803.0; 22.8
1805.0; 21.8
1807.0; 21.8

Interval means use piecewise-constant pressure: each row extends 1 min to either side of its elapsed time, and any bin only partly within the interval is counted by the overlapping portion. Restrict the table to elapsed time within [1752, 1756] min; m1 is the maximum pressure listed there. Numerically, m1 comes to 14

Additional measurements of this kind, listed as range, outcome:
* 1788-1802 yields 22.2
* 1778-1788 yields 19.9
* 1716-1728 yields 22.6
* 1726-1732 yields 18.1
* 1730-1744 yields 18.8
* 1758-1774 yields 14.7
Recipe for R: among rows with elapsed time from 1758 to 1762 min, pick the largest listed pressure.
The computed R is 12.4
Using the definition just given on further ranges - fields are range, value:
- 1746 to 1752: 16.8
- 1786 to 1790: 13.7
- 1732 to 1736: 17.4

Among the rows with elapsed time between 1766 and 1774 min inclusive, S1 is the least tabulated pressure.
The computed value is 10.9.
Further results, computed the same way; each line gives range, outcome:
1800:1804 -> 22.2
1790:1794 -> 16.3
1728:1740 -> 17.1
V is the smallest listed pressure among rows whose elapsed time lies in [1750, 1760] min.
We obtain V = 12.4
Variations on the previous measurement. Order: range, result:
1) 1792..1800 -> 19.6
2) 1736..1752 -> 15.7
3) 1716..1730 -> 17.7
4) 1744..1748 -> 16.8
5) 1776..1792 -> 12.1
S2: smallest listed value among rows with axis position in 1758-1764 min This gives 10.3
